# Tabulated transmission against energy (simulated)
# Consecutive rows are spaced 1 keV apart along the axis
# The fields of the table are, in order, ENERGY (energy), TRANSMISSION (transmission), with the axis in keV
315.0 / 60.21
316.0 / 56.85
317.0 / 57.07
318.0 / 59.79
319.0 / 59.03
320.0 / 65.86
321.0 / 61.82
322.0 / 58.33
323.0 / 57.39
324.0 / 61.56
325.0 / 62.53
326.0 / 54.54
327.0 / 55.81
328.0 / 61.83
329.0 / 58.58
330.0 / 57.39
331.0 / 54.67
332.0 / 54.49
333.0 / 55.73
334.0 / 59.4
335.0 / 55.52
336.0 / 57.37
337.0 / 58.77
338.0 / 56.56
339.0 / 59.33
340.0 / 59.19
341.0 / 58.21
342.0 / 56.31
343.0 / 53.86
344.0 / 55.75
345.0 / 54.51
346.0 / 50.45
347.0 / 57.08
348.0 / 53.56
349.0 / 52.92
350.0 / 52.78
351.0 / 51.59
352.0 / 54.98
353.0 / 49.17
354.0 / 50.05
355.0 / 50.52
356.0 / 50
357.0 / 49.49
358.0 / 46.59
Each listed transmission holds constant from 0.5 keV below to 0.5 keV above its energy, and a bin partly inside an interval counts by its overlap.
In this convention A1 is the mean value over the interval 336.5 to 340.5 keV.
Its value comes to 58.5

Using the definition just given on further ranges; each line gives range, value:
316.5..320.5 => 60.4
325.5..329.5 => 57.7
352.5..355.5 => 49.9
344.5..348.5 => 53.9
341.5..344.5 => 55.3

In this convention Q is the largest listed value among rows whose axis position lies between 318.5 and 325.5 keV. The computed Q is 65.86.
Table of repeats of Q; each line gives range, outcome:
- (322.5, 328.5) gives 62.53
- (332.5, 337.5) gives 59.4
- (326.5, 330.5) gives 61.83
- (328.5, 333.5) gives 58.58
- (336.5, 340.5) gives 59.33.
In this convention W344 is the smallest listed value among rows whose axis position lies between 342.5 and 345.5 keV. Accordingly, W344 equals 53.86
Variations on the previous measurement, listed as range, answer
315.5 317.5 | 56.85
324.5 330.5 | 54.54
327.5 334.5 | 54.49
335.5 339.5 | 56.56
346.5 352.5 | 51.59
